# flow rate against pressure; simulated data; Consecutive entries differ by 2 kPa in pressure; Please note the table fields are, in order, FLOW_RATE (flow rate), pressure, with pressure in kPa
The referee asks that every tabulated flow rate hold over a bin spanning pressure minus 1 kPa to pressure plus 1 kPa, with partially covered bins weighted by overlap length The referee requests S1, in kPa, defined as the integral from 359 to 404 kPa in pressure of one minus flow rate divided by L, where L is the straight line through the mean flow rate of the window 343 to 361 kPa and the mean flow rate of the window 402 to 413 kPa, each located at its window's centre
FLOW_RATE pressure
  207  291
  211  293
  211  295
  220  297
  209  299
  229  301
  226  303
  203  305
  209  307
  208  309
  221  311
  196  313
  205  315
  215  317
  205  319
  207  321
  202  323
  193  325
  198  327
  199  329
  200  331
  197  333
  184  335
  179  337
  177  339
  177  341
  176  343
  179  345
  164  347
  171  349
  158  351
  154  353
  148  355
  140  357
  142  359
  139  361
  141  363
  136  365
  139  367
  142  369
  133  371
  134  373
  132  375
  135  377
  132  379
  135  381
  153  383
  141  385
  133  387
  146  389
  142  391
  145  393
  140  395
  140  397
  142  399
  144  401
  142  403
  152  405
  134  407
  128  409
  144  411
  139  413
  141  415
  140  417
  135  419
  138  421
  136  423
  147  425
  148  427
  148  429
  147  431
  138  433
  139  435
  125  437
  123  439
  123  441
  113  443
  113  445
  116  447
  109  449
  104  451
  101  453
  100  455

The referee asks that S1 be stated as 2.5 kPa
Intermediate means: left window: 157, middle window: 139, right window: 140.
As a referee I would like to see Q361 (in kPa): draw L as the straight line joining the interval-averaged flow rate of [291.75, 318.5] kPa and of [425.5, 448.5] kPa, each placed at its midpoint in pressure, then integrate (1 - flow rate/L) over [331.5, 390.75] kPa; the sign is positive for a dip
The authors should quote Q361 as 8.4 kPa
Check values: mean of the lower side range 212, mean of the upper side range 130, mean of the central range 153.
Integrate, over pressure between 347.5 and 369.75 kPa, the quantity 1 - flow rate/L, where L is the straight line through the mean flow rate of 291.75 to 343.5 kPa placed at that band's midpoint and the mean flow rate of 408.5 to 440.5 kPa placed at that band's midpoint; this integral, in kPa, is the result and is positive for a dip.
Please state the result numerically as 3.90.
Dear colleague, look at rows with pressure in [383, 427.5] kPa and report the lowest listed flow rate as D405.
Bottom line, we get 128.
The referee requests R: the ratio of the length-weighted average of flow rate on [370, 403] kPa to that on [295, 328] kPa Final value 0.67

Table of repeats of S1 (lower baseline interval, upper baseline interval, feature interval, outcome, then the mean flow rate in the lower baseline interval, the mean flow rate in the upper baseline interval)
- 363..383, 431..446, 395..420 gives -1.7 kPa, 136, 126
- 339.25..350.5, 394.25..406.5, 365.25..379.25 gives 2.0 kPa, 173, 143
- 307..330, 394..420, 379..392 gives 1.2 kPa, 205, 140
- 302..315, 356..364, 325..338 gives -1.0 kPa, 210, 140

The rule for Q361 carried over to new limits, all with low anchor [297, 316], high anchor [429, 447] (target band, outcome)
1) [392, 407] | 1.0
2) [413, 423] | 0.2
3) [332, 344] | 0.7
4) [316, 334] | -0.1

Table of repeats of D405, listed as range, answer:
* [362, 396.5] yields 132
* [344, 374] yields 133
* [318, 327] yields 193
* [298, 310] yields 203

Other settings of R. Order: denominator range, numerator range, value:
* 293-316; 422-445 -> 0.63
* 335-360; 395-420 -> 0.85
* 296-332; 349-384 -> 0.68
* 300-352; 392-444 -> 0.71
